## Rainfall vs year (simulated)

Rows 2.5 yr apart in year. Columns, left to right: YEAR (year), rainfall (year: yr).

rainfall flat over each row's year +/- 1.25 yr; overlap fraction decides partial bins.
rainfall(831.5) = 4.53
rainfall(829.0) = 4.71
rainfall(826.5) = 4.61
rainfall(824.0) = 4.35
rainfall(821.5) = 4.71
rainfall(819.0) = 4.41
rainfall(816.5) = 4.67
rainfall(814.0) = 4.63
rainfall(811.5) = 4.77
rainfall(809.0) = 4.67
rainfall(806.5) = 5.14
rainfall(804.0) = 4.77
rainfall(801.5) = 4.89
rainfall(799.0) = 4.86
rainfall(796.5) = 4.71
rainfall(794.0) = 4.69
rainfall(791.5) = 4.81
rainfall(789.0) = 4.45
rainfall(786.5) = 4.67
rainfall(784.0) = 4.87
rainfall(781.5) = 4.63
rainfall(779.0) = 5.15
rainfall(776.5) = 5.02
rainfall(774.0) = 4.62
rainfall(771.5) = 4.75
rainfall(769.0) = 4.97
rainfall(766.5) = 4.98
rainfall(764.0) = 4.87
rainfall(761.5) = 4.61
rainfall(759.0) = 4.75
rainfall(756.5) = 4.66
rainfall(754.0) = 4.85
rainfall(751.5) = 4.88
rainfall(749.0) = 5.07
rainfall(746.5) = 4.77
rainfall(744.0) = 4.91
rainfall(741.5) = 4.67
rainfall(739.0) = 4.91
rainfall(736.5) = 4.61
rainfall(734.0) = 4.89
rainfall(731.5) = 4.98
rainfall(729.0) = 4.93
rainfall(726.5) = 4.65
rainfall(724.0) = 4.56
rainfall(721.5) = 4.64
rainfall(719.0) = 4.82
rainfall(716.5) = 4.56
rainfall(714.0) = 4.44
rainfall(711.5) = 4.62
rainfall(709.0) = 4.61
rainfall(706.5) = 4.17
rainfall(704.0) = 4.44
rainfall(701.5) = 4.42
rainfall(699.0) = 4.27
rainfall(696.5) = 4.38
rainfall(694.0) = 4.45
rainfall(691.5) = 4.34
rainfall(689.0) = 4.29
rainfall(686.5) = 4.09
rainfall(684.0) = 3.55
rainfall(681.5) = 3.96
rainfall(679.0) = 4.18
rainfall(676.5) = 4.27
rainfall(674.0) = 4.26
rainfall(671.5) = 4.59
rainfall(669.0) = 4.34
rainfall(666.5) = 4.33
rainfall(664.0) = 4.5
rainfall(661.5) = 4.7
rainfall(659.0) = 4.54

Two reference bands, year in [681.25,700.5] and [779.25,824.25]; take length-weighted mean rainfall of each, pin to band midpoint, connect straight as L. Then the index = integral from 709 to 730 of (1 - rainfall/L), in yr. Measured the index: -1.6 yr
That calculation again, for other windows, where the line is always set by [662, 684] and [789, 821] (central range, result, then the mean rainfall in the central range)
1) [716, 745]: -1.9 yr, 4.76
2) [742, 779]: -2.1 yr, 4.84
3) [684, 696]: 0.3 yr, 4.22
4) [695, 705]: 0.0 yr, 4.38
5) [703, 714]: -0.1 yr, 4.46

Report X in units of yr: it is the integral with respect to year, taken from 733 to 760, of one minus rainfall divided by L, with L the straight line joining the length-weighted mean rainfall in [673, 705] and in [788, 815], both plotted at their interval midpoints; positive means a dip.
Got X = -1.9 yr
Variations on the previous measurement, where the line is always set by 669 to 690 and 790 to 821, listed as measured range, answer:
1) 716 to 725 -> -0.63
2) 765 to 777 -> -0.71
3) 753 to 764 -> -0.49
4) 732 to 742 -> -0.83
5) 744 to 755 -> -1.00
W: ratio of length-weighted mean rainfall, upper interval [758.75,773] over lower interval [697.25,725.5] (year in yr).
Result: 1.07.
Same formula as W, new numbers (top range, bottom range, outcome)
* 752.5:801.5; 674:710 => 1.13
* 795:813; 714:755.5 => 1.01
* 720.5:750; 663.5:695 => 1.13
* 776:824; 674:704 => 1.13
